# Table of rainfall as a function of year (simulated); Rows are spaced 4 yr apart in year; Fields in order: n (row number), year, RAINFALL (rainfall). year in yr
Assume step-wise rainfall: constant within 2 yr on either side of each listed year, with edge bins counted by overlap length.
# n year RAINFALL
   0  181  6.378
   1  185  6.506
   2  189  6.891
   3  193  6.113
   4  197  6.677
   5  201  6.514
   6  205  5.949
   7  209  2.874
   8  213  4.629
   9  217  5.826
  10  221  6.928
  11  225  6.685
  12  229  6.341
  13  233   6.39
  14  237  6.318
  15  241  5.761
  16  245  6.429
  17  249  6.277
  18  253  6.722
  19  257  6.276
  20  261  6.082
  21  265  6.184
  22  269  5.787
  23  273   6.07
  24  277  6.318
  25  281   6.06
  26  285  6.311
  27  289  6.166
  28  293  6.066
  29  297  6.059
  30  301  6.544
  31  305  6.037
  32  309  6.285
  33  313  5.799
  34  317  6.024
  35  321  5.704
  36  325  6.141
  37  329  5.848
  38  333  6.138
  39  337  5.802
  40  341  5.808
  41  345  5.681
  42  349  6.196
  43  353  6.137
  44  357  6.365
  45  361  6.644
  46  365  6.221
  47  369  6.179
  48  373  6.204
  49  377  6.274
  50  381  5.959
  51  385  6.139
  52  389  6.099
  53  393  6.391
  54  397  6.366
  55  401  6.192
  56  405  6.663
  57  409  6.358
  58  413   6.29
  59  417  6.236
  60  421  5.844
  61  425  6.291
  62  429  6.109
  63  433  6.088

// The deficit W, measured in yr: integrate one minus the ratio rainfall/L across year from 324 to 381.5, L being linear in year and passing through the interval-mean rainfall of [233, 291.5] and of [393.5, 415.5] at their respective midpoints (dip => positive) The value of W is 1.8 yr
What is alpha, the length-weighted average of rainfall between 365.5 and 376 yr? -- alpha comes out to 6.2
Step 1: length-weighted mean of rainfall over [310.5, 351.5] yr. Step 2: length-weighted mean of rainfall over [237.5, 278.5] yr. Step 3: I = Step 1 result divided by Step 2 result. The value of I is 1.0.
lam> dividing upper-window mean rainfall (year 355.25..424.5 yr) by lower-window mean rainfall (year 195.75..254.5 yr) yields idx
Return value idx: 1.04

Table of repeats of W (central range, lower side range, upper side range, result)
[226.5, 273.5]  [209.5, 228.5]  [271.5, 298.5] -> -2.12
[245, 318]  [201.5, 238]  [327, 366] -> -3.09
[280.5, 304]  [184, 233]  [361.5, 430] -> -0.38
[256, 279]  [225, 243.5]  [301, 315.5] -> 0.30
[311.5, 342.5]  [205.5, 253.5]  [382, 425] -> 0.96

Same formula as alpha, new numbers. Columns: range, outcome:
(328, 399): 6.14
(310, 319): 5.95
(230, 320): 6.18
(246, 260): 6.4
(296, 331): 6.05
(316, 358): 5.98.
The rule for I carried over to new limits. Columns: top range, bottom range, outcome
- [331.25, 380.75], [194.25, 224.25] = 1.08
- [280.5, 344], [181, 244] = 1.00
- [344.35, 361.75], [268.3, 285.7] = 1.02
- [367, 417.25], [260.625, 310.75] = 1.02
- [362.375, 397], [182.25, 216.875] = 1.07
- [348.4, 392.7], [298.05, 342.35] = 1.04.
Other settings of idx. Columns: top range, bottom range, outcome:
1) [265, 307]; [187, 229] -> 1.04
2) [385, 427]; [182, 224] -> 1.06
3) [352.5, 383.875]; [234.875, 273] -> 1.01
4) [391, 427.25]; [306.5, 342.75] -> 1.06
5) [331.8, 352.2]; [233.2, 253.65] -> 0.94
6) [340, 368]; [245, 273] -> 0.99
